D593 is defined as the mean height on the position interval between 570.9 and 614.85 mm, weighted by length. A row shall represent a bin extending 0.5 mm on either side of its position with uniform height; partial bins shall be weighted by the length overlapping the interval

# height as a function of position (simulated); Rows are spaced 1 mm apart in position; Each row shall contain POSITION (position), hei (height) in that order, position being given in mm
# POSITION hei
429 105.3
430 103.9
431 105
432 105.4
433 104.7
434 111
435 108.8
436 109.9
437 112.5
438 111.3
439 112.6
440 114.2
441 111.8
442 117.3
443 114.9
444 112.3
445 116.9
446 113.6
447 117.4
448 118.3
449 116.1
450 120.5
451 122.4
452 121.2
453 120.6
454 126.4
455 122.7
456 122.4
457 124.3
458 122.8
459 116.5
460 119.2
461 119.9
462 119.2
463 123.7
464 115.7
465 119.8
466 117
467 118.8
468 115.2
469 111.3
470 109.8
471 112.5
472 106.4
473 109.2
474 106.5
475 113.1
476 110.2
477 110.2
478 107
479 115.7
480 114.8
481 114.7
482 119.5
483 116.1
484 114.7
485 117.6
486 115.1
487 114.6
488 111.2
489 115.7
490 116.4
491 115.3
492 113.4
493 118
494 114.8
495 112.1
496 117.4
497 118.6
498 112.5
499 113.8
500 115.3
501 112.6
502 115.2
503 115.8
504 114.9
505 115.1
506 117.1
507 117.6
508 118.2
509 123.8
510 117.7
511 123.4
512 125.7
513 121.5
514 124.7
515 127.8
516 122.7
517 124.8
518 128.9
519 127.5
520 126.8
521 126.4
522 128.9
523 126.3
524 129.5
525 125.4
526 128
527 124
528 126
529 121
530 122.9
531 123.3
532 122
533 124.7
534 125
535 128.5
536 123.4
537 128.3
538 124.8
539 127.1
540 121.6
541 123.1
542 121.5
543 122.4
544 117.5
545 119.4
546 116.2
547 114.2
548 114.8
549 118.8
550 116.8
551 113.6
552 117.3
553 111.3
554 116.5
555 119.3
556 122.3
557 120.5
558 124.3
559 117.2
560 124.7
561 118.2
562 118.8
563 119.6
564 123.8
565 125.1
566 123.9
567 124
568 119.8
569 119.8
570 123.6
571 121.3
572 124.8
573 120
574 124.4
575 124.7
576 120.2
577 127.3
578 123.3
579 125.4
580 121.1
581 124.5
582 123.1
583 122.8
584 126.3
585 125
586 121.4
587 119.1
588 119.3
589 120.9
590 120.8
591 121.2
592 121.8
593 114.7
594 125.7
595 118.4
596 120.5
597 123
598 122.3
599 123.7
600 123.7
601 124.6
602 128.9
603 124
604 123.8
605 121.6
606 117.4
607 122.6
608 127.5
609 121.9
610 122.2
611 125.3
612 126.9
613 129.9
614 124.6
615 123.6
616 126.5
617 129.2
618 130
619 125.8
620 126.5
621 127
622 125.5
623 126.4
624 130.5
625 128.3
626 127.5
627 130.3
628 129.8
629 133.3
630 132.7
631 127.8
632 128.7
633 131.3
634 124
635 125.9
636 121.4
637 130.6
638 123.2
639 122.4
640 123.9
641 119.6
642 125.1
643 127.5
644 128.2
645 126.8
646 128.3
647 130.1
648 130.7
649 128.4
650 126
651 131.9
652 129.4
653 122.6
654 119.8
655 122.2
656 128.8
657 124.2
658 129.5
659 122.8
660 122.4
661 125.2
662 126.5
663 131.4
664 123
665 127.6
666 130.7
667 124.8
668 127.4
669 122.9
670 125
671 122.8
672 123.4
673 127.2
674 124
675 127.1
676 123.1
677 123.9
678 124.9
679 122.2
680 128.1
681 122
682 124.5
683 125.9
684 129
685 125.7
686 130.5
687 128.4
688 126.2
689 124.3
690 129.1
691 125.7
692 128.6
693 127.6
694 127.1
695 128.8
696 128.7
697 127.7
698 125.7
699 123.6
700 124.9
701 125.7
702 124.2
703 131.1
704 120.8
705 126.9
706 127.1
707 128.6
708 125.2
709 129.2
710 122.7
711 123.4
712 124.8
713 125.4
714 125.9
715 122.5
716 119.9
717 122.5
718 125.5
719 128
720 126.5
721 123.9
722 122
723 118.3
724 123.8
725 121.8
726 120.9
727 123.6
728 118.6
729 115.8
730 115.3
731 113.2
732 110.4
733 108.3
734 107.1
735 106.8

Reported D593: 123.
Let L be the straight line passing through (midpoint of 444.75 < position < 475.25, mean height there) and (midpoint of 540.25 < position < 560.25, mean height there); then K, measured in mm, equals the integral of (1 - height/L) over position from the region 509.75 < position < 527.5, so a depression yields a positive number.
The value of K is -1.13 mm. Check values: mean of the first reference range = 117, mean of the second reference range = 119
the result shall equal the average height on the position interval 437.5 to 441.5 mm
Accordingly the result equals 112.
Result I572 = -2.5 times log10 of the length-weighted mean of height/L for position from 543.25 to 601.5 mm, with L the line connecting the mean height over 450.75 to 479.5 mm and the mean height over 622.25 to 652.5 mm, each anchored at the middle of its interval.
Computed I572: 0.02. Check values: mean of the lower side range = 116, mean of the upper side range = 128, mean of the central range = 121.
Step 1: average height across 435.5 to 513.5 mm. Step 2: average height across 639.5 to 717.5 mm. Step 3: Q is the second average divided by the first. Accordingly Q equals 1.08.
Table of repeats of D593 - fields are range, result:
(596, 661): 126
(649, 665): 126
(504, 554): 122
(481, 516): 117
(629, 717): 126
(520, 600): 122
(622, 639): 128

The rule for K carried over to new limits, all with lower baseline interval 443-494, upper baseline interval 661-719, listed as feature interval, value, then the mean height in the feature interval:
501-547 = -1.6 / 123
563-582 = -0.4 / 123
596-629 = -0.9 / 126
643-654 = -0.3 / 128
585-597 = 0.1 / 121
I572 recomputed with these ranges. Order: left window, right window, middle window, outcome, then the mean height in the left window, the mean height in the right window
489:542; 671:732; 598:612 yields -0.007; 121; 125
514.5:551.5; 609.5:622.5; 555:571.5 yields 0.025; 123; 126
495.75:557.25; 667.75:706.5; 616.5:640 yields -0.030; 121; 126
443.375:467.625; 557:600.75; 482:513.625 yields 0.035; 119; 122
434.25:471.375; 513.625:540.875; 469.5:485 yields 0.071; 117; 126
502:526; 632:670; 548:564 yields 0.048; 123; 126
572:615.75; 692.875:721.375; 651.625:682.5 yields -0.004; 123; 126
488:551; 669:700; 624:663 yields -0.019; 121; 126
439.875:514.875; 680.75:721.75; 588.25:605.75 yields -0.006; 117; 126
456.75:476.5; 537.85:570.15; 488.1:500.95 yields 0.017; 115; 120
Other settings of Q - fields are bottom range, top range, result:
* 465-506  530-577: 1.06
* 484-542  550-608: 1.01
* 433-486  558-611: 1.06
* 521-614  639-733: 1.02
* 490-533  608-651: 1.05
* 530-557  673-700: 1.05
